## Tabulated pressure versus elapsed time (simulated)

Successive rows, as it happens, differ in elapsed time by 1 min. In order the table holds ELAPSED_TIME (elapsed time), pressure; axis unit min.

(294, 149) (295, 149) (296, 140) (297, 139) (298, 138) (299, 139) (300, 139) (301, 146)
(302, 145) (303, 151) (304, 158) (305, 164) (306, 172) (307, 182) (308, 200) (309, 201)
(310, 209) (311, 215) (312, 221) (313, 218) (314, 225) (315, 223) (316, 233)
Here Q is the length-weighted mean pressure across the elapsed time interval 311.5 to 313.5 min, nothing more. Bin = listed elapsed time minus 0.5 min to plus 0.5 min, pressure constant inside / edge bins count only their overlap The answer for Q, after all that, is 220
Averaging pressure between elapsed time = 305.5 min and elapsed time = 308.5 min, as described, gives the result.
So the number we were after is 185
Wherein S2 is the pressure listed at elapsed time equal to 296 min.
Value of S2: 140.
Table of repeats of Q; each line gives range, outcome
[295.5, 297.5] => 140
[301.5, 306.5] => 158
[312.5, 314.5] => 222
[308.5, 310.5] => 205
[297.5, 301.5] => 140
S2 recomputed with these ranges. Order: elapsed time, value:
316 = 233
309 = 201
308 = 200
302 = 145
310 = 209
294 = 149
